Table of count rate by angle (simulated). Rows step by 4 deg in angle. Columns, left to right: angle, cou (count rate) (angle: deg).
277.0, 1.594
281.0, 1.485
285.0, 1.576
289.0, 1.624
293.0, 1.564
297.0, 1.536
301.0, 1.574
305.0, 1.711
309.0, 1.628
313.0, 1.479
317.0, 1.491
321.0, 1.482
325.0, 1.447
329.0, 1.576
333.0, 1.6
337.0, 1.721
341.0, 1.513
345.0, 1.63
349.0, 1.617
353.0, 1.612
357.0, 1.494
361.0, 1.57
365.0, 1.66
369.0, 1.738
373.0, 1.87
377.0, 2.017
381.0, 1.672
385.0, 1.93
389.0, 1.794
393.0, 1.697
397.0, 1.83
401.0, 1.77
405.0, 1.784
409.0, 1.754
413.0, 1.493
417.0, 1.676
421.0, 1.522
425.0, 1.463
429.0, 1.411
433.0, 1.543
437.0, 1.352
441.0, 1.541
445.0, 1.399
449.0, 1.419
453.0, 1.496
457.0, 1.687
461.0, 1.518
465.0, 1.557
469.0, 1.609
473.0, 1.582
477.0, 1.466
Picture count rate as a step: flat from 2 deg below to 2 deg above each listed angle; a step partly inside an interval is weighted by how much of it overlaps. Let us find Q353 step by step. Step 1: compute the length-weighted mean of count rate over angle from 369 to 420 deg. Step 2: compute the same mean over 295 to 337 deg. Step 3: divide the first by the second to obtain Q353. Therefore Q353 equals 1.1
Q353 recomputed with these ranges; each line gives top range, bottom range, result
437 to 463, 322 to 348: 0.95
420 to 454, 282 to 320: 0.93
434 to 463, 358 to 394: 0.84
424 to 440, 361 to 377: 0.82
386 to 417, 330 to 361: 1.09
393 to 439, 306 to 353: 1.02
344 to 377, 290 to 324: 1.07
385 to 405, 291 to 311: 1.12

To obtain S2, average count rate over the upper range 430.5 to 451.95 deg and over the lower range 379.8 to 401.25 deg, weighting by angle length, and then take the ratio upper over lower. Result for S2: 0.81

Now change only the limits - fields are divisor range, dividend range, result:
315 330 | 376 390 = 1.24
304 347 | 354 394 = 1.11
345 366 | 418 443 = 0.93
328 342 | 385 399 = 1.11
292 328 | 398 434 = 1.04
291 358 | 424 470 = 0.95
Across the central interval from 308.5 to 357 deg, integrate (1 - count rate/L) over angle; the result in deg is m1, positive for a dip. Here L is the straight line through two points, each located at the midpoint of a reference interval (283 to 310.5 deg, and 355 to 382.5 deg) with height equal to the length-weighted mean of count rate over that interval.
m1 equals 2.9 deg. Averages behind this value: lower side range 1.6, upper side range 1.72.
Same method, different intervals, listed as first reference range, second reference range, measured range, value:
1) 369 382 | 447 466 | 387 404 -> -0.02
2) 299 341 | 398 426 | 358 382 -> -1.99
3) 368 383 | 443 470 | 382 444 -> 2.10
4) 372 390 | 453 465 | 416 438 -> 2.61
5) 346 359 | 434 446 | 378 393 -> -2.67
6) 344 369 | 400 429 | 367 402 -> -4.39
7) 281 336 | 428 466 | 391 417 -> -3.50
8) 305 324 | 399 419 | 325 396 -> -3.04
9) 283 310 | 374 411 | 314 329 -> 1.52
